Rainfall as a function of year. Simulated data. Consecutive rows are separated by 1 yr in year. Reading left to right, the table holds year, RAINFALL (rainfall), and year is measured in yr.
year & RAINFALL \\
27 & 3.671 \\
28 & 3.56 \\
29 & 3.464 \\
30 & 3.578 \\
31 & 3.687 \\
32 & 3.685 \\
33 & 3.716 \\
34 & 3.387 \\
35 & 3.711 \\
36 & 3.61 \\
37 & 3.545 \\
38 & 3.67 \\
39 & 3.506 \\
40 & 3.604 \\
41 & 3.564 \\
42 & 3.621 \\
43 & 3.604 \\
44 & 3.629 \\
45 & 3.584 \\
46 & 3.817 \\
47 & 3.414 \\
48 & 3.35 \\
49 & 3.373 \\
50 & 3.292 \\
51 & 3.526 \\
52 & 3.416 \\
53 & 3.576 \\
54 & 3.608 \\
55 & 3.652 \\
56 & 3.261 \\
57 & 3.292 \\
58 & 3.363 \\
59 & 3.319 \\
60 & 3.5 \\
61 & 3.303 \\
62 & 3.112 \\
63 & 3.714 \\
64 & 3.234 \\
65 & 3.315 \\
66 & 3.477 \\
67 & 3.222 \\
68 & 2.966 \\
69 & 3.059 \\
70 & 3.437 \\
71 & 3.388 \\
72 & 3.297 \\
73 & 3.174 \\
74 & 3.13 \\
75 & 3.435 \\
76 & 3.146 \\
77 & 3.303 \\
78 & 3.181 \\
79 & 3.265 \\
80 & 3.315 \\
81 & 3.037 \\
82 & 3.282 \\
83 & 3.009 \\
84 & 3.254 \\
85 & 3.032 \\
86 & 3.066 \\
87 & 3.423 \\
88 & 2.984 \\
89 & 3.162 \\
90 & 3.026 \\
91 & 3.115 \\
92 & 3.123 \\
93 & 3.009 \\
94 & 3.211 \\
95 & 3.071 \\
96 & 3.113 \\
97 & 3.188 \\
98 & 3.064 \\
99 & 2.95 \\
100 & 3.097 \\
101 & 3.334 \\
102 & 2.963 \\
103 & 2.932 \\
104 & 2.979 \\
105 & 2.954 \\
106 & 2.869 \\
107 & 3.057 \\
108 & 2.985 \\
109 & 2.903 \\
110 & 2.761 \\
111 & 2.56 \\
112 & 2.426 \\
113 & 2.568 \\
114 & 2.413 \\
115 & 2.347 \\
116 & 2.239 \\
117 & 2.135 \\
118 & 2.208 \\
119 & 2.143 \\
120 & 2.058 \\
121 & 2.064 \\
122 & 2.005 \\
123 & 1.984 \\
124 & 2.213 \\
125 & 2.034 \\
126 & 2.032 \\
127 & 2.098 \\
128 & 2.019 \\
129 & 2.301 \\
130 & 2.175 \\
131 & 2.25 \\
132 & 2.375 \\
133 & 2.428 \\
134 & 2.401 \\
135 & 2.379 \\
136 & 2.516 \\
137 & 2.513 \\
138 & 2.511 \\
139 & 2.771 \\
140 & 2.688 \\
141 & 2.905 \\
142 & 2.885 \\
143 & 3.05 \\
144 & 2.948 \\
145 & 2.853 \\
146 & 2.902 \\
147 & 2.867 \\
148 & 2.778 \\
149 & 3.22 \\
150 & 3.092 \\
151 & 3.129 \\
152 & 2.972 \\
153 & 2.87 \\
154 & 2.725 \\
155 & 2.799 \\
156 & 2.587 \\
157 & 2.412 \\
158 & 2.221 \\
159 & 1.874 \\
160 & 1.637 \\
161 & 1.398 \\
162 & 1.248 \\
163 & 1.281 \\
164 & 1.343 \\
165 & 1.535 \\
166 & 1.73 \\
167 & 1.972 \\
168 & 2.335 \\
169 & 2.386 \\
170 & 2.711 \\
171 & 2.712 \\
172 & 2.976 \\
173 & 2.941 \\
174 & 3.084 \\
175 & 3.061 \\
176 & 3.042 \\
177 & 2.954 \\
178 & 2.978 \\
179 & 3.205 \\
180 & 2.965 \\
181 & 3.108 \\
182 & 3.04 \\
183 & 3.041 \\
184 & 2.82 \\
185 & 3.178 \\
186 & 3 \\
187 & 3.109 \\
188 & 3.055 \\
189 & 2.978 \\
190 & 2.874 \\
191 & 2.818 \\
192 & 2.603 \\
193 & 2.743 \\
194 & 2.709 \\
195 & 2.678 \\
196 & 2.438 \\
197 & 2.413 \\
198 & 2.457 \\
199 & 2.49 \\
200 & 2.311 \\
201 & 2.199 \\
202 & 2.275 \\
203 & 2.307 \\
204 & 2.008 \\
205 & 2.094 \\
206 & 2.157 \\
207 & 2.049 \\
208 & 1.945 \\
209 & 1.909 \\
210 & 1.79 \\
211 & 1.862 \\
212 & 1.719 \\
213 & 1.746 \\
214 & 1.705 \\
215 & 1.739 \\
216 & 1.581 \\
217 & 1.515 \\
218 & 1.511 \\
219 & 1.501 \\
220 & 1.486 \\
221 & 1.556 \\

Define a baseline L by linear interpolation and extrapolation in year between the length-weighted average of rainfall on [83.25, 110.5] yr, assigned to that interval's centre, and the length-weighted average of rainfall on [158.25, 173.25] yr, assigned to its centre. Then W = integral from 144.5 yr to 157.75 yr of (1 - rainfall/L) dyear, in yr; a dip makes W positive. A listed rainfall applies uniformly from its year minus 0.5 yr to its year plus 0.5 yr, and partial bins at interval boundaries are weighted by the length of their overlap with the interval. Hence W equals -3.8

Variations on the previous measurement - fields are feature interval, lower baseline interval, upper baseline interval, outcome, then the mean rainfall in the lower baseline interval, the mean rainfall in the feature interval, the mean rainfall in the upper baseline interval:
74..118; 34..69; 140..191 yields 2.4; 3.46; 2.98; 2.66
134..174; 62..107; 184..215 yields 3.1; 3.16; 2.49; 2.38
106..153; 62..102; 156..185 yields 4.2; 3.19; 2.53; 2.44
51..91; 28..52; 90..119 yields -0.8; 3.56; 3.28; 2.83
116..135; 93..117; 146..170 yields 3.4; 2.86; 2.17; 2.3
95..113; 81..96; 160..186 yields 0.4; 3.12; 2.94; 2.51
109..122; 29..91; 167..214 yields 3.0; 3.38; 2.34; 2.58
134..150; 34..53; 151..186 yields -0.3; 3.54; 2.78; 2.52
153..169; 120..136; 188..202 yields 2.7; 2.19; 1.98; 2.6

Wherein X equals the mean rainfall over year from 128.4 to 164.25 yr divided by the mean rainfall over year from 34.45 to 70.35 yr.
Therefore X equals 0.7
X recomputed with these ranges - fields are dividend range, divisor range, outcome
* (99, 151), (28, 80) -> 0.75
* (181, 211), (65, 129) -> 0.89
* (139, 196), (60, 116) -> 0.86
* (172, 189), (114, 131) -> 1.42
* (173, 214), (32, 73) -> 0.75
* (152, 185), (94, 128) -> 0.96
